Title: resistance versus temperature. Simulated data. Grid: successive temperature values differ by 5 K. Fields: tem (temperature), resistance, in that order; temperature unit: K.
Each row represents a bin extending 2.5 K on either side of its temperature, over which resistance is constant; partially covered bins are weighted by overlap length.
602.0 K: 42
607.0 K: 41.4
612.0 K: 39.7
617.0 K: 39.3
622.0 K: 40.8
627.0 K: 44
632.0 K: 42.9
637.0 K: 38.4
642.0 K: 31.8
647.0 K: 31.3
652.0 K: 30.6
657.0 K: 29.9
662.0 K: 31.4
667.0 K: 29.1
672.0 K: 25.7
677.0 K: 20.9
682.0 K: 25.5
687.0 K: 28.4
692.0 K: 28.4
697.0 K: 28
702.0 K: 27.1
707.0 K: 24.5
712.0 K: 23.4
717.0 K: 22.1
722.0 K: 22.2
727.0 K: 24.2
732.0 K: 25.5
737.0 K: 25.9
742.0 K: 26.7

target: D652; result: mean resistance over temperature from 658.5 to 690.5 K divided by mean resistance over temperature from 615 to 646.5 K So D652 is 0.7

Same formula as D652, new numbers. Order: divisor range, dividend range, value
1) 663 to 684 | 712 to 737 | 0.92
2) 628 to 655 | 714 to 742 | 0.68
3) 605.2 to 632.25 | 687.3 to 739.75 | 0.61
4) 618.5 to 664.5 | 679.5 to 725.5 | 0.71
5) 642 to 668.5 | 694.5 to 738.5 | 0.81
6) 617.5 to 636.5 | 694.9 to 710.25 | 0.63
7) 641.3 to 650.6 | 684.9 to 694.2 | 0.90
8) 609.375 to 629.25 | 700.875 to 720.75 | 0.59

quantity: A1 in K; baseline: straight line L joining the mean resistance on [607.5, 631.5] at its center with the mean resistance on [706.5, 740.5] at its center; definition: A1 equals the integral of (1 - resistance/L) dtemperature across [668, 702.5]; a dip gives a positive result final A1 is 4.3 K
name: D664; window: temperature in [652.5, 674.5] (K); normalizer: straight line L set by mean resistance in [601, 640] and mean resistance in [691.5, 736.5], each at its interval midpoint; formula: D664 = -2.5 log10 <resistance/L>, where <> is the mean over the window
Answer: 0.15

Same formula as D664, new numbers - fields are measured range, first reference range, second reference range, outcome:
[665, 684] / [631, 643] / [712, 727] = 0.22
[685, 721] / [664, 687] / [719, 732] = -0.05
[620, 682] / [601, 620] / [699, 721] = 0.05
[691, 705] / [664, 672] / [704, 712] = -0.10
